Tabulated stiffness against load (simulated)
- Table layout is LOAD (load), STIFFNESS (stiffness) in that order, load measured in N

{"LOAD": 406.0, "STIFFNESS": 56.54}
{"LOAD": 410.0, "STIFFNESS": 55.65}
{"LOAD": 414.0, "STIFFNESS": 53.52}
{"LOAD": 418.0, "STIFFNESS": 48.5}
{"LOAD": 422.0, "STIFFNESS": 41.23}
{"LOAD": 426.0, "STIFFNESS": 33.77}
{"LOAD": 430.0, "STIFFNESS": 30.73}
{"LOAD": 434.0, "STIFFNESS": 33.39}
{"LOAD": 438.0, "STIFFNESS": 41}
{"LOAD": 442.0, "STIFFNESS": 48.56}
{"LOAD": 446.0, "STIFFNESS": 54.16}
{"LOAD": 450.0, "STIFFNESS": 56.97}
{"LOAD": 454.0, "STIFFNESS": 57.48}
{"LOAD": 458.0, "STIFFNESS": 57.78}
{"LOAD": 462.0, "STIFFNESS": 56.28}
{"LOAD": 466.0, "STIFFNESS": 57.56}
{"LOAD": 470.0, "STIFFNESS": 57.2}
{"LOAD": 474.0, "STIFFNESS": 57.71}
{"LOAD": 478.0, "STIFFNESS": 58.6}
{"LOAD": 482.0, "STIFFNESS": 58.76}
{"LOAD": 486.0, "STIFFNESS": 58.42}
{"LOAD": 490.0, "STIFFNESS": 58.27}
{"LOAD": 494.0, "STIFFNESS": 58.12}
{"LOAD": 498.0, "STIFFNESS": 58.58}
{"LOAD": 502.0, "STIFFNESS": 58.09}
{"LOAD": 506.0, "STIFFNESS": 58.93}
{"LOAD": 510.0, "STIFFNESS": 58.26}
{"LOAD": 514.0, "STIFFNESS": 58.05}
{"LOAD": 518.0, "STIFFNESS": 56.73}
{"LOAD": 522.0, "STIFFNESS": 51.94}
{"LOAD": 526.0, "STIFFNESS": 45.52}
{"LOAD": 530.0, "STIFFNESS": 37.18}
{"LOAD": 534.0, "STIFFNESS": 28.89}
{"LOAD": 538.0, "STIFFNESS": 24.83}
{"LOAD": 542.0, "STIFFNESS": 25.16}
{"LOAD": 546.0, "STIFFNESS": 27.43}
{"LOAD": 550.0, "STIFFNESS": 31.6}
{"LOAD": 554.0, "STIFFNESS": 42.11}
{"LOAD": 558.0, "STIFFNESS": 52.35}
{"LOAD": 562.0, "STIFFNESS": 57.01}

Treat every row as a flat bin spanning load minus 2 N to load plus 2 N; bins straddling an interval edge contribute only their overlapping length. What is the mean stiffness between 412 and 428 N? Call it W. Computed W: 44.3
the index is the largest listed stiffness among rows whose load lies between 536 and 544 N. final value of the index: 25.16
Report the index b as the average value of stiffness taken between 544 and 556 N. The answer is 33.7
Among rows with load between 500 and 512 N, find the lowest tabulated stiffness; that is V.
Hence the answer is 58.09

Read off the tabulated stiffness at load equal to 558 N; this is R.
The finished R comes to 52.35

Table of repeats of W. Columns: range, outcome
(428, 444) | 38.4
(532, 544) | 26.3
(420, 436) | 34.8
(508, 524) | 56.2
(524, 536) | 37.2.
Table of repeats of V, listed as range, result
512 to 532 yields 37.18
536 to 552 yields 24.83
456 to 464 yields 56.28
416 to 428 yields 33.77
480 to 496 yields 58.12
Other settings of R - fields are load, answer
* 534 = 28.89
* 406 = 56.54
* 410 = 55.65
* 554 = 42.11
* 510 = 58.26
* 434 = 33.39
